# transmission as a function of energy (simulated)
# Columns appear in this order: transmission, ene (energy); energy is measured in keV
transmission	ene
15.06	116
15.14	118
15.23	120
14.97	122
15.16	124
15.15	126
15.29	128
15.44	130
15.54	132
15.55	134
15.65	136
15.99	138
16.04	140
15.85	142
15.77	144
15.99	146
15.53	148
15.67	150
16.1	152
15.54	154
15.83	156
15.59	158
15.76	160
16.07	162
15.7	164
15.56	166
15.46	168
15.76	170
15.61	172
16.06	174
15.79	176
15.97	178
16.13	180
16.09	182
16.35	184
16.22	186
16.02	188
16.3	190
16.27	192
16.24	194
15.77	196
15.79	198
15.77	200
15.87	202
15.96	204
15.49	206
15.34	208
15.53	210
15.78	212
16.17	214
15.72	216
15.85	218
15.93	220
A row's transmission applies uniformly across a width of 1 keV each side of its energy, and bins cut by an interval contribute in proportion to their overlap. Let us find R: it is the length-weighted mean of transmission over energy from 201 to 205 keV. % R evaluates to 15.9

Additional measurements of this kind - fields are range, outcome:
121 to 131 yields 15.2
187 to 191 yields 16.2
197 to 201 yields 15.8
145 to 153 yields 15.8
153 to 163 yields 15.8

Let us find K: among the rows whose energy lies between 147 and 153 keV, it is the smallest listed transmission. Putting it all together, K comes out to 15.53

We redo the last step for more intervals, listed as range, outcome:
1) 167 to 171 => 15.46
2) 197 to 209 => 15.34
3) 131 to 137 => 15.54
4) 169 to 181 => 15.61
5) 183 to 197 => 15.77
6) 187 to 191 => 16.02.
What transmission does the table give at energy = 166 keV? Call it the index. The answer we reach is 15.56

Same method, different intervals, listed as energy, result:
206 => 15.49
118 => 15.14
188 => 16.02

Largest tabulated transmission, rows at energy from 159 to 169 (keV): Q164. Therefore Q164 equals 16.07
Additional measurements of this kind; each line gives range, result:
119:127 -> 15.23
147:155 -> 16.1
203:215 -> 16.17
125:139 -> 15.99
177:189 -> 16.35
